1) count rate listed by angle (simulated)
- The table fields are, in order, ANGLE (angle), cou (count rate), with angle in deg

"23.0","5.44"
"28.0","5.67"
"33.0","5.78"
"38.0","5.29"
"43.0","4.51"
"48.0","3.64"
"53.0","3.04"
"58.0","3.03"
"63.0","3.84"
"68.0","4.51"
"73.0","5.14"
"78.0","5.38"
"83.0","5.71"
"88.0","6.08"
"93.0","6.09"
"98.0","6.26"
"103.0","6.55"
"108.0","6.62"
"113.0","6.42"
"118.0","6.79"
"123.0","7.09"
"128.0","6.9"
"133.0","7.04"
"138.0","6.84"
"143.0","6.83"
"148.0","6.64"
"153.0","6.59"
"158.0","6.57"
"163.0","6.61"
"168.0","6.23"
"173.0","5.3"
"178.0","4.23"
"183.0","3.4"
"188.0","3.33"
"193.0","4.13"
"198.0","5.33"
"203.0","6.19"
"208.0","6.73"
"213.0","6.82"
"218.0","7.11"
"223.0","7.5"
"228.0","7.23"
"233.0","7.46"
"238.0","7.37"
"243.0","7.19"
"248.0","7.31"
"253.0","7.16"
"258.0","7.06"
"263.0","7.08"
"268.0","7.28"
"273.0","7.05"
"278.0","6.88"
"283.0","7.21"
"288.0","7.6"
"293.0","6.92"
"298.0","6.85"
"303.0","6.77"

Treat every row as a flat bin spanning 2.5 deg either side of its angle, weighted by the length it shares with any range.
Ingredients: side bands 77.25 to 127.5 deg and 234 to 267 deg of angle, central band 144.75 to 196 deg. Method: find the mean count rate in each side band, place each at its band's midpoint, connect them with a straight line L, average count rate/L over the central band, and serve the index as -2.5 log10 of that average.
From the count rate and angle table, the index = 0.254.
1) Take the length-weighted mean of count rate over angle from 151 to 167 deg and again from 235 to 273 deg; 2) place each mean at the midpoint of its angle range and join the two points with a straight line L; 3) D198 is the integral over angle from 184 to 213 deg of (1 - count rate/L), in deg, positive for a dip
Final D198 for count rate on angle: 6.96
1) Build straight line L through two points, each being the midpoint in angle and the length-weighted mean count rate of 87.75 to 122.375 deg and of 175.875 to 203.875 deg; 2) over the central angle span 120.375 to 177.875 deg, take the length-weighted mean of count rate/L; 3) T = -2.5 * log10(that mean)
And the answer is -0.211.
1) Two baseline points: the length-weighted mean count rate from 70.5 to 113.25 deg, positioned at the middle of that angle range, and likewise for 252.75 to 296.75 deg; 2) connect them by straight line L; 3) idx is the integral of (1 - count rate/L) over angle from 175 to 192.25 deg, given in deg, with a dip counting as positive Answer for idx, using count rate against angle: 7.4 deg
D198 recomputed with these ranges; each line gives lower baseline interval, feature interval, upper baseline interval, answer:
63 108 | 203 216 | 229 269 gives 0.34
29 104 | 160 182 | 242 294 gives 2.28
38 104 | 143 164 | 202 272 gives -2.22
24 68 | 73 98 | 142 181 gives -4.13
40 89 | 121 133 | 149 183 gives -3.96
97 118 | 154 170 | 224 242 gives 0.90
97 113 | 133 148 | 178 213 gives -2.43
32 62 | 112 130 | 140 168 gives -3.04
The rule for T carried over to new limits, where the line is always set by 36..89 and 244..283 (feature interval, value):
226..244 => -0.09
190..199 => 0.34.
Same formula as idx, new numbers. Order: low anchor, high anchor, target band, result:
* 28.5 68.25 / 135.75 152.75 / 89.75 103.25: -1.80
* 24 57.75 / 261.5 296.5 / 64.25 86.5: -0.86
